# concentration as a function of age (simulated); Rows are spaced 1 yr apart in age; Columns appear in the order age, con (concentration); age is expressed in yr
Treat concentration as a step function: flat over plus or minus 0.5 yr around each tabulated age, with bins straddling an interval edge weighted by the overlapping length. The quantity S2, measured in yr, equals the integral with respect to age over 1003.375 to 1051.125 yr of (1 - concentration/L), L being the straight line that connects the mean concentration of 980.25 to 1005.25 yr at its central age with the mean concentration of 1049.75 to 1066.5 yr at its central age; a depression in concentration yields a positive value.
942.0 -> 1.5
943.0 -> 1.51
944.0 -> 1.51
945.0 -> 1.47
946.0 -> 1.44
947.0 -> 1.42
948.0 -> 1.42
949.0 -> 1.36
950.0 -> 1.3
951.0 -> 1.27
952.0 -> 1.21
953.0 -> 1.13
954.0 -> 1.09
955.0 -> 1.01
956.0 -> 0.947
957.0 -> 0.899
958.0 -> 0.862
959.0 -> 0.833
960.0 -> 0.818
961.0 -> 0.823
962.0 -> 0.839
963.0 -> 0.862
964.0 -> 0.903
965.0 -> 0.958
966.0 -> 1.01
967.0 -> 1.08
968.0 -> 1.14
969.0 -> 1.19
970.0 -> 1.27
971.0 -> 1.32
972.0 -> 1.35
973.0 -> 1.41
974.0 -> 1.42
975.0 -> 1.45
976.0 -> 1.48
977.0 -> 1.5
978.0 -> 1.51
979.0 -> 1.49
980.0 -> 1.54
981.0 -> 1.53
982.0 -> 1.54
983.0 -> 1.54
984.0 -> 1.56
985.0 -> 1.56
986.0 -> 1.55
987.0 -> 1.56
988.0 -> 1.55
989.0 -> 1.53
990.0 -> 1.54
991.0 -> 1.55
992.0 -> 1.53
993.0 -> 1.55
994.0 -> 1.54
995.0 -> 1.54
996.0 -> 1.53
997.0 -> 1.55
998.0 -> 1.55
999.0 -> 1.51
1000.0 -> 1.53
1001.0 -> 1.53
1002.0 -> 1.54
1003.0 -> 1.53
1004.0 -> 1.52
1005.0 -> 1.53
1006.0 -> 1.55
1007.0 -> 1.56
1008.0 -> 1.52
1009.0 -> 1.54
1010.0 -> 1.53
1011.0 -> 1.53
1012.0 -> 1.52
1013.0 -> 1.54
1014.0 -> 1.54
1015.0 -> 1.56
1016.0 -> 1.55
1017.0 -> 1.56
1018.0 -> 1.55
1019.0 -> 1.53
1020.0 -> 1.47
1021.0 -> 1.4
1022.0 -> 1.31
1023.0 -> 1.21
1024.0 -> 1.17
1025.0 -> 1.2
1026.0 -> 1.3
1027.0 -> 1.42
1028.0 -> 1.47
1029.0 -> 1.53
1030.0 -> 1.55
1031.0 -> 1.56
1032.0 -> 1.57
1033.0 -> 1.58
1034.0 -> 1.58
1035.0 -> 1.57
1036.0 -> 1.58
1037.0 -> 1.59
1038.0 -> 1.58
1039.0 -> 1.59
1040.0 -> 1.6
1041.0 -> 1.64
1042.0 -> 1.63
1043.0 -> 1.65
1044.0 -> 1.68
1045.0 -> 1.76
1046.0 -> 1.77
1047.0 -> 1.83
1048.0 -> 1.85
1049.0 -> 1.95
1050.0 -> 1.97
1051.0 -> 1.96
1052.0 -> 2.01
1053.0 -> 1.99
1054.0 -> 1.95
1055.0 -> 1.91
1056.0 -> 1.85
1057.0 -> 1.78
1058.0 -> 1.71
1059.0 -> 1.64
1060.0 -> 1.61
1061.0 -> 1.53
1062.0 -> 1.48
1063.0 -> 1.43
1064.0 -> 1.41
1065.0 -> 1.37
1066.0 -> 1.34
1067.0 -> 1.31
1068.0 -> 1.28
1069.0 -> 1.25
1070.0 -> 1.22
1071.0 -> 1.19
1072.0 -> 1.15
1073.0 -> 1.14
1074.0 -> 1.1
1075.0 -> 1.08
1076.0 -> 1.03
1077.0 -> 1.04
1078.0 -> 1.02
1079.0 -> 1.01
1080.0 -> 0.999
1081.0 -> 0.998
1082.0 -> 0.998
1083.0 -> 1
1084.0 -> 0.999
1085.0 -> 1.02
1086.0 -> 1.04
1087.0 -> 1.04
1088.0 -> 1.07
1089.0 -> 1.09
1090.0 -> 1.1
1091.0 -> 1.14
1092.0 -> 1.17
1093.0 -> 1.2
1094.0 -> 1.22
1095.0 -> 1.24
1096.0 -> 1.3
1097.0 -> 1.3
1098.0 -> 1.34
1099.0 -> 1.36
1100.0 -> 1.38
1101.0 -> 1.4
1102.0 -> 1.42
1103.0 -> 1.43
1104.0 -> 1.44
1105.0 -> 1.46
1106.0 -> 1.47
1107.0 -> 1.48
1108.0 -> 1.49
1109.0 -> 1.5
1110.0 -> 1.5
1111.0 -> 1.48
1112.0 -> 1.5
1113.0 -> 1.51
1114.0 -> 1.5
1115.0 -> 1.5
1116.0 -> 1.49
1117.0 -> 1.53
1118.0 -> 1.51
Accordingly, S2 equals 1.83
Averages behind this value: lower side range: 1.54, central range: 1.56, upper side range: 1.7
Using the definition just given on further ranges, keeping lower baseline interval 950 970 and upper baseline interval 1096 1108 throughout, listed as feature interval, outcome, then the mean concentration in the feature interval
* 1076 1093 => 3.9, 1.05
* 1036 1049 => -4.7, 1.69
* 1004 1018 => -4.7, 1.54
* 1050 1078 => -3.9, 1.47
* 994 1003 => -3.4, 1.54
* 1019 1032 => -2.2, 1.4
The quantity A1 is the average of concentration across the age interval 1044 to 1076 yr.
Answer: 1.57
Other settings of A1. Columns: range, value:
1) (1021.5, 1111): 1.42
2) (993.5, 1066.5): 1.58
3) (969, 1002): 1.5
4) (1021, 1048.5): 1.54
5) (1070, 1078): 1.11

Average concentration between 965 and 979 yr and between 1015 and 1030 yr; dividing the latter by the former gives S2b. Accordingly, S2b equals 1.08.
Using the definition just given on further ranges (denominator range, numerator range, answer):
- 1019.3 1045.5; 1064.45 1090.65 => 0.74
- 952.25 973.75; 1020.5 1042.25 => 1.42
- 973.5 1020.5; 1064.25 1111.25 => 0.80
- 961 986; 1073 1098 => 0.84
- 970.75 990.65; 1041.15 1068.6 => 1.13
